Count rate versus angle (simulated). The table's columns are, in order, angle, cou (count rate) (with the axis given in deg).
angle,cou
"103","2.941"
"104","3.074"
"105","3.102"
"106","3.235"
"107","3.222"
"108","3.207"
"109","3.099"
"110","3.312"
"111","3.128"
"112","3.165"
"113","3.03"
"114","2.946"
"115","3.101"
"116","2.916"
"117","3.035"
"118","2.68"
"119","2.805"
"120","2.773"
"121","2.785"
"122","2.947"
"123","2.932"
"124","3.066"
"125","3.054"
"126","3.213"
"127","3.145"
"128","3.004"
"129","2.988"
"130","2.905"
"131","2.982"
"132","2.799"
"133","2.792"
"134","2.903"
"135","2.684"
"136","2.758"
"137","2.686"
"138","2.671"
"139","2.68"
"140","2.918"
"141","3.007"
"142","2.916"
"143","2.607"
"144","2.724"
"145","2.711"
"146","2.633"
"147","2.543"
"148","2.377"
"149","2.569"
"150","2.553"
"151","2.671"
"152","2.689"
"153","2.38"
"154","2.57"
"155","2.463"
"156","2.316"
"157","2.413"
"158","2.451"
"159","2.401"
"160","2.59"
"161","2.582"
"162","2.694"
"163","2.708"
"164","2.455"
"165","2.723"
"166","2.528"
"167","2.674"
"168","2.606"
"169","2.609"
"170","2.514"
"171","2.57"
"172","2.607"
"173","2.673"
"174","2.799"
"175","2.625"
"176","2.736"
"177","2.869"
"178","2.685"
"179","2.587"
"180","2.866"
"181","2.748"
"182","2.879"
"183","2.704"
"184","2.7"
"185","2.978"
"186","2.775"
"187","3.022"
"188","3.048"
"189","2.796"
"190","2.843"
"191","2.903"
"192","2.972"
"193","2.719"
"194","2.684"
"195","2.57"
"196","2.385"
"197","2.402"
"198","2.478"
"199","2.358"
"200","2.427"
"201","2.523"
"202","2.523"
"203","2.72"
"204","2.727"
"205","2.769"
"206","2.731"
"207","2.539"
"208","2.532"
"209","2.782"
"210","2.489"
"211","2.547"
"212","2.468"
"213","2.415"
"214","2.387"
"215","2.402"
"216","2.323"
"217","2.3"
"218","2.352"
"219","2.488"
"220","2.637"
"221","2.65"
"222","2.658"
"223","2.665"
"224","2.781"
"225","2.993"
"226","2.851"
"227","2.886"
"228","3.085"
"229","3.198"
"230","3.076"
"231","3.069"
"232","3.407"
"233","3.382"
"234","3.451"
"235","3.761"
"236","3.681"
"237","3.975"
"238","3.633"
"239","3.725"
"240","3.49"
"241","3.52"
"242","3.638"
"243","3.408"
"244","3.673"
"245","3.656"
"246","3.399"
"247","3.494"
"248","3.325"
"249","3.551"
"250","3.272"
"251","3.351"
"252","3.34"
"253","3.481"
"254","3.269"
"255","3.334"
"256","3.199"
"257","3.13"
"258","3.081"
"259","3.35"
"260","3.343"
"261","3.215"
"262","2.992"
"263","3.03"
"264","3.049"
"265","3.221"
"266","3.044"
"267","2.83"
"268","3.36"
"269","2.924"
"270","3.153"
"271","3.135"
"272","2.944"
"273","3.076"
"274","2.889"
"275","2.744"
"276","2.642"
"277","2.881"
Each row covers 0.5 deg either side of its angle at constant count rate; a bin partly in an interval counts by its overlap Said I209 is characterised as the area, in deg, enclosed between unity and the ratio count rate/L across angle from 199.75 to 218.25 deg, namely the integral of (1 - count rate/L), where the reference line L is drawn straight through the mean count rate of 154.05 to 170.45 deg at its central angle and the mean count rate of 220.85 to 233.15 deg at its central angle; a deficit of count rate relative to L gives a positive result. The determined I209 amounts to 2.1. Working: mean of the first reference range 2.55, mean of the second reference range 2.97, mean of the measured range 2.53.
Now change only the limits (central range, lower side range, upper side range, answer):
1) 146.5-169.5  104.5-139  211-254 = 3.6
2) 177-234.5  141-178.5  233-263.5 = 5.7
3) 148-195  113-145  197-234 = 2.0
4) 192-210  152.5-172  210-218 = -1.1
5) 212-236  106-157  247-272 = 2.0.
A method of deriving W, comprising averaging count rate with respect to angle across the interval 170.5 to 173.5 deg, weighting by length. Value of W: 2.62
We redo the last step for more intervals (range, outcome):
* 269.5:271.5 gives 3.14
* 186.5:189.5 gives 2.96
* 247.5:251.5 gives 3.37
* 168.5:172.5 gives 2.57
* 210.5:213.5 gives 2.48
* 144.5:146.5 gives 2.67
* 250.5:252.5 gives 3.35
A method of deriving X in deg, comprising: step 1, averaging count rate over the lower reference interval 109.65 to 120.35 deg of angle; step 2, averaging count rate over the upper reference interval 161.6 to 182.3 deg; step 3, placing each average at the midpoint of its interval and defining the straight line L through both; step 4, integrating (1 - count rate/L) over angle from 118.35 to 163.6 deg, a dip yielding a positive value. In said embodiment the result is 1.8 deg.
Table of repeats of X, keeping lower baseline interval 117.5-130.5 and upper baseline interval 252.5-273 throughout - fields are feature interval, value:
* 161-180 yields 2.3 deg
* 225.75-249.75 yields -2.5 deg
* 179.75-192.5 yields 0.7 deg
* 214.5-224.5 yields 1.8 deg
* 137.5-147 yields 0.7 deg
